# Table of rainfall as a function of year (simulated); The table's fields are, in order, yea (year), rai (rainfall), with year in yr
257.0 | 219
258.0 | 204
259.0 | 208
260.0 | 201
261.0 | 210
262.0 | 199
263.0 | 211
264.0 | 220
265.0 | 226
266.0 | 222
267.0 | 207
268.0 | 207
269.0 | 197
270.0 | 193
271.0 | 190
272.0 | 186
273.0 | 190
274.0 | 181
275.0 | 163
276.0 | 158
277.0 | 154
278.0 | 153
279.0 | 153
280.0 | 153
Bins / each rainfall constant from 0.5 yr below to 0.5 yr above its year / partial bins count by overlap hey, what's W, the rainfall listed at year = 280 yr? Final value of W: 153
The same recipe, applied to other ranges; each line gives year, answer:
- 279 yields 153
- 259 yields 208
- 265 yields 226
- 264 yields 220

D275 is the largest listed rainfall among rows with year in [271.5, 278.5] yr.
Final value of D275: 190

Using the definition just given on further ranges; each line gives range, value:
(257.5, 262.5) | 210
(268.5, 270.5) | 197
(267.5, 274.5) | 207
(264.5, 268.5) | 226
